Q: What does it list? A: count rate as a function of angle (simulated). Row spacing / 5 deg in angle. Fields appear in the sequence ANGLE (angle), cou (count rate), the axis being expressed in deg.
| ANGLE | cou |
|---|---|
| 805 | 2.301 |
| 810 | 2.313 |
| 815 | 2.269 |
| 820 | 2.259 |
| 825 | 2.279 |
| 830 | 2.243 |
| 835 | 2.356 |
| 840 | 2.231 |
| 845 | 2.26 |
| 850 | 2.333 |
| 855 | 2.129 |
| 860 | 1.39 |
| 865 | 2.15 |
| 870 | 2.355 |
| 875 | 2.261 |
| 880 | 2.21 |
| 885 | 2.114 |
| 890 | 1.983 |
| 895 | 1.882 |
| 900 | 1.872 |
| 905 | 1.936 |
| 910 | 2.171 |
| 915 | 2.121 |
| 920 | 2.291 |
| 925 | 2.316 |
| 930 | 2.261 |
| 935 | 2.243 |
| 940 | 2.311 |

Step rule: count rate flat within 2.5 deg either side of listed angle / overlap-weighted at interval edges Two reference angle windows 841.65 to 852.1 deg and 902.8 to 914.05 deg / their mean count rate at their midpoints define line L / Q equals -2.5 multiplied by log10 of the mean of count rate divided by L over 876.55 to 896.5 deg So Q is 0.042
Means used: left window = 2.29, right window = 2.07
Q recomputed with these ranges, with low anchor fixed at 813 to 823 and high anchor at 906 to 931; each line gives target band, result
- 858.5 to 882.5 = 0.068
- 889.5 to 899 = 0.164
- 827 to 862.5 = 0.057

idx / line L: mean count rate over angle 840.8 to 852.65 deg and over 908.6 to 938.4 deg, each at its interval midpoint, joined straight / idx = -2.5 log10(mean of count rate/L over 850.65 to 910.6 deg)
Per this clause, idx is 0.11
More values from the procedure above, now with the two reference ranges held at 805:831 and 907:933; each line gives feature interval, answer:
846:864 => 0.136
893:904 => 0.186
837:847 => 0.007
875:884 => 0.019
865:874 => -0.015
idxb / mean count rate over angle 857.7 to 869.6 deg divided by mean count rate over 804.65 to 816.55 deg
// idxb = 0.82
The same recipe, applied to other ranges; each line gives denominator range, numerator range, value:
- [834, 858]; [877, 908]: 0.90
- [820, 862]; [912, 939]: 1.04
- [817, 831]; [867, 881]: 1.01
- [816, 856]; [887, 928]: 0.92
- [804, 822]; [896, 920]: 0.89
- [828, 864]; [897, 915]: 0.94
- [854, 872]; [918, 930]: 1.16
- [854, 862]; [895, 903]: 1.10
